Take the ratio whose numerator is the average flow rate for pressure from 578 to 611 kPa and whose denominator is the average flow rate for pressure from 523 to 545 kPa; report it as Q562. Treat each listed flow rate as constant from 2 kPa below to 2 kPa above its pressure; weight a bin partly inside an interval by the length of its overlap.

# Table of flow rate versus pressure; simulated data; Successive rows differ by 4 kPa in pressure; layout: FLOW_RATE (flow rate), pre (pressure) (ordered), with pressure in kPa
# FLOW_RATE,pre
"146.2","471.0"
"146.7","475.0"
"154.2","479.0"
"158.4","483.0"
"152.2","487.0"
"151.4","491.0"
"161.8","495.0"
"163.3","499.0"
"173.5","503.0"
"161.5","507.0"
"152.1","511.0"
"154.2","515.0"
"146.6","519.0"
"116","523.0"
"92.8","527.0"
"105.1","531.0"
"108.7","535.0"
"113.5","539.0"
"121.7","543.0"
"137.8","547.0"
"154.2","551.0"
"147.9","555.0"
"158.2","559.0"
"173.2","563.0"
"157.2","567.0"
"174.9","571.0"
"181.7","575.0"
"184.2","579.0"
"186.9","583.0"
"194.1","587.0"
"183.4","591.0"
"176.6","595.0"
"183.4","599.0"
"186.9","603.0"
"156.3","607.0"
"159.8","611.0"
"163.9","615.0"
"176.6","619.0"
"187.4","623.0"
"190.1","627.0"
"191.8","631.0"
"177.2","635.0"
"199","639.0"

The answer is 1.7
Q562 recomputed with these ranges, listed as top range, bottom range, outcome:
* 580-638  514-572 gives 1.32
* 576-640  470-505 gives 1.15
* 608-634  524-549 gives 1.56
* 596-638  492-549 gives 1.30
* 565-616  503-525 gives 1.19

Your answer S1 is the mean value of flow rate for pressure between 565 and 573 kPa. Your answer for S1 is 166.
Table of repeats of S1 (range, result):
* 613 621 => 170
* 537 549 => 124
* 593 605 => 182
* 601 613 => 168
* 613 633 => 182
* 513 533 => 123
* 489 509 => 162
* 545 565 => 154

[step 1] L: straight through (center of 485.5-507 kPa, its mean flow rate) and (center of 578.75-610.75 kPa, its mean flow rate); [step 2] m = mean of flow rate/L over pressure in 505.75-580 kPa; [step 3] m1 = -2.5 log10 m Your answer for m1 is 0.185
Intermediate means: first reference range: 161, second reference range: 180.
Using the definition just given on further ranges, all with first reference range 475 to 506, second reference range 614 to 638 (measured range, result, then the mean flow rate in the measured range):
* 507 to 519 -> 0.062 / 153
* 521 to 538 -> 0.482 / 106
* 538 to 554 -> 0.249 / 134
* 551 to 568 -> 0.080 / 159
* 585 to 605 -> -0.047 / 185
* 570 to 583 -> -0.048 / 182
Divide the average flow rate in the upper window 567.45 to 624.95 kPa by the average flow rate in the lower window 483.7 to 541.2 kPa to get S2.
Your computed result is 1.27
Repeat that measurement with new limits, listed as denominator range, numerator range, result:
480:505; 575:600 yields 1.15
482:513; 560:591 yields 1.12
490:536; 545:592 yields 1.20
